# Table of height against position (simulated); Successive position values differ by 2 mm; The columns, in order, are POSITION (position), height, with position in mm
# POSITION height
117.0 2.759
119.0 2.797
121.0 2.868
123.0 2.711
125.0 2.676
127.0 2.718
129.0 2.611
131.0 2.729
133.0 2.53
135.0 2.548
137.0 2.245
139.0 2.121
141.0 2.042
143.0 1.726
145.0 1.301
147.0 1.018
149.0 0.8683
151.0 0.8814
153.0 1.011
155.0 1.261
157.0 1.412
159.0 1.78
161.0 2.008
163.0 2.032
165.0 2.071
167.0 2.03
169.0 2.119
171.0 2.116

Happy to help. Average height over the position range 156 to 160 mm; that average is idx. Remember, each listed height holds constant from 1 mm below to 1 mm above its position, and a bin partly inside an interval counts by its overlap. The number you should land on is 1.6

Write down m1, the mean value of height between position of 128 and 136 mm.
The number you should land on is 2.6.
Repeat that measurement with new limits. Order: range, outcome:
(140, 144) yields 1.88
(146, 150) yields 0.943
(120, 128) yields 2.74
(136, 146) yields 1.89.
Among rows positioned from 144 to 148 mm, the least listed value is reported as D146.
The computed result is 1.018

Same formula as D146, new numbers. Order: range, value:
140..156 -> 0.8683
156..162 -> 1.412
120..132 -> 2.611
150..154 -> 0.8814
